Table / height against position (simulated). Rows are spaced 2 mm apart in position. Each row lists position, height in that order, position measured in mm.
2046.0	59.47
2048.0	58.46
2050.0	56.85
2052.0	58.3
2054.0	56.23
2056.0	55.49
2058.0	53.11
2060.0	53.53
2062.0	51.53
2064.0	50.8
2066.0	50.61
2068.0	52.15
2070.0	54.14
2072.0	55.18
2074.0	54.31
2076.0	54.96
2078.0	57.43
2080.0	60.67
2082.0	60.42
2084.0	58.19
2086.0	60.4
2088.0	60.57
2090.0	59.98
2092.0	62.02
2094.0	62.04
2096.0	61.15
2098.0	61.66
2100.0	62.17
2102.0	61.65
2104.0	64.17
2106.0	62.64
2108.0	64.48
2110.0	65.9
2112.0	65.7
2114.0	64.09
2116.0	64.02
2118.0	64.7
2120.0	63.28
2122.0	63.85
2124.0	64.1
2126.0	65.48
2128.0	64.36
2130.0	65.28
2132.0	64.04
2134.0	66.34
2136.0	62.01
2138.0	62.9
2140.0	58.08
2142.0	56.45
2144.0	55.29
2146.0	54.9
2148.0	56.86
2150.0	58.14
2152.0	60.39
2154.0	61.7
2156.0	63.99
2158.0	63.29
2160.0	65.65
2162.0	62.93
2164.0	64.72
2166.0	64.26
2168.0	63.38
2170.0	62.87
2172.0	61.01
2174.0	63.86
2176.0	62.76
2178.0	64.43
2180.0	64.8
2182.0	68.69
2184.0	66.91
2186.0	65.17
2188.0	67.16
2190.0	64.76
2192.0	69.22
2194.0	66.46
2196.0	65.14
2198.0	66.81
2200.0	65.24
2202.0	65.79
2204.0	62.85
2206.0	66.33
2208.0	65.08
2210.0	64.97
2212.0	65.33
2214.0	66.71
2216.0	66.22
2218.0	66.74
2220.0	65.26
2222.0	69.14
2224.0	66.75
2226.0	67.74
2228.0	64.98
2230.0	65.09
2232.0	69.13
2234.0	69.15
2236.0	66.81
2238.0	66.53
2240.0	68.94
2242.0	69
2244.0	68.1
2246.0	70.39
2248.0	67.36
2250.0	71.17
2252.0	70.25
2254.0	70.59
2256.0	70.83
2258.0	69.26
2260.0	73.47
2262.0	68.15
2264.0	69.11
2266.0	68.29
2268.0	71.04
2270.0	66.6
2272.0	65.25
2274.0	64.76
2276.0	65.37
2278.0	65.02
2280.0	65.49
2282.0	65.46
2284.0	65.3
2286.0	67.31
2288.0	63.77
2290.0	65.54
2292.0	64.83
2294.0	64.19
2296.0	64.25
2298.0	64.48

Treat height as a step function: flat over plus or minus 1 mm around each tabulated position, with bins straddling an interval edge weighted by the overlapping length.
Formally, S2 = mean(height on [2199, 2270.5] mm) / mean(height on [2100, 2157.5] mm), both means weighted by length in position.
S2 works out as 1.1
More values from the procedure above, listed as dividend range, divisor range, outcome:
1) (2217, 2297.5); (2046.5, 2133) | 1.13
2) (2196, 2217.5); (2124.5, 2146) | 1.06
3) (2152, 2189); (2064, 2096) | 1.12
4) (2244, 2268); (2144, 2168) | 1.14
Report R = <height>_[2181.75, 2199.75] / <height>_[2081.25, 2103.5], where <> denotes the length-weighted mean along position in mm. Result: 1.09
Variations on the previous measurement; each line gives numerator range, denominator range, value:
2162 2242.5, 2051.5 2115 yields 1.12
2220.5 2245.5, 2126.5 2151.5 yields 1.12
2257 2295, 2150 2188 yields 1.05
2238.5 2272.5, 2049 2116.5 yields 1.18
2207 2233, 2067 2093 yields 1.15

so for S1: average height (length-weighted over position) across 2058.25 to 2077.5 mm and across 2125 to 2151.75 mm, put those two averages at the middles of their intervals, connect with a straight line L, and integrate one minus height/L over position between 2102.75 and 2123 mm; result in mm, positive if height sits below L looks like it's -2.2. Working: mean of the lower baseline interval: 53.1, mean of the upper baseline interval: 60.8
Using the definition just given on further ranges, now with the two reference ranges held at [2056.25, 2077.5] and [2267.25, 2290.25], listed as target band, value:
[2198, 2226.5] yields -1.9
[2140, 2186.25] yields -2.5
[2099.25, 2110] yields -1.5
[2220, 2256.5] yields -2.8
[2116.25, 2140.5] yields -3.0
